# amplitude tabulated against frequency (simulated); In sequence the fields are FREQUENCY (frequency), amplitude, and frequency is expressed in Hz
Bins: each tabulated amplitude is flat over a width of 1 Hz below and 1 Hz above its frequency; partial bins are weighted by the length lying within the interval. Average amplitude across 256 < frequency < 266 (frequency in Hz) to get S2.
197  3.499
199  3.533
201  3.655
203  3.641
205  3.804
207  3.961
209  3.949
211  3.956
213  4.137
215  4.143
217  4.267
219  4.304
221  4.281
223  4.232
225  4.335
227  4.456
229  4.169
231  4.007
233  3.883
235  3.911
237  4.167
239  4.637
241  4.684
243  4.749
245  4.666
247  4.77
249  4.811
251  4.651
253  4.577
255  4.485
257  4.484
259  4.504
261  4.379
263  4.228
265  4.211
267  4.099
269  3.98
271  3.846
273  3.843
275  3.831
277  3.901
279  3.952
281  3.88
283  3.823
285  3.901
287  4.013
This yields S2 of 4.36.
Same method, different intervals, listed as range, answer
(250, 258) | 4.55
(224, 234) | 4.17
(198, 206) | 3.66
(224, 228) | 4.4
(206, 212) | 3.96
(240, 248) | 4.72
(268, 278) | 3.88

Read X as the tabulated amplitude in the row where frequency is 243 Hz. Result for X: 4.749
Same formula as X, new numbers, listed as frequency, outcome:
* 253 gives 4.577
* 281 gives 3.88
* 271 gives 3.846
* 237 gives 4.167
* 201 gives 3.655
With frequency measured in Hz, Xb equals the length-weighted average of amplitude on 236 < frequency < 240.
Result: 4.4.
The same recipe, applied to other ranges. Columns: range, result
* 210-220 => 4.16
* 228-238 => 4.03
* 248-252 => 4.73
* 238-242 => 4.66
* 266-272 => 3.98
